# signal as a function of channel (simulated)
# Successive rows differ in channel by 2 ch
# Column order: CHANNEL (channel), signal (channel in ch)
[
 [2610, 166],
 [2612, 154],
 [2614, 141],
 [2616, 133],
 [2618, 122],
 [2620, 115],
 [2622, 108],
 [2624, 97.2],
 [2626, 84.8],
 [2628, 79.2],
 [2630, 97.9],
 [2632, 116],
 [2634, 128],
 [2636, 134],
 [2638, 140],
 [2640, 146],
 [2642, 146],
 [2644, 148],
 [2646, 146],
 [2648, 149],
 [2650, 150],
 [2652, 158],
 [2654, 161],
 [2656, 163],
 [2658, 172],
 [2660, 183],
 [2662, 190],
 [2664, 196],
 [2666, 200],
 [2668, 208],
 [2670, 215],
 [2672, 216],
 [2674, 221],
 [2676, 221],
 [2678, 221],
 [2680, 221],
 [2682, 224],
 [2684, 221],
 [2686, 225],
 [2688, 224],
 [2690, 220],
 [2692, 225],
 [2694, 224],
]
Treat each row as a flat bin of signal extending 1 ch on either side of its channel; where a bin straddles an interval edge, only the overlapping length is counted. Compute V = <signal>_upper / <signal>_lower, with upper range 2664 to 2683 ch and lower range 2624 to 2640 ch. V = 1.91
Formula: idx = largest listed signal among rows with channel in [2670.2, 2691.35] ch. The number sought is 225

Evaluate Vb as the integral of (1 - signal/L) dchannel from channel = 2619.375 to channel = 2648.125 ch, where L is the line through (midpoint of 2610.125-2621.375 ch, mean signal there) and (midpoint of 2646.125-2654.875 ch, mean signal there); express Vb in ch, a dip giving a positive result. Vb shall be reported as 4.6 ch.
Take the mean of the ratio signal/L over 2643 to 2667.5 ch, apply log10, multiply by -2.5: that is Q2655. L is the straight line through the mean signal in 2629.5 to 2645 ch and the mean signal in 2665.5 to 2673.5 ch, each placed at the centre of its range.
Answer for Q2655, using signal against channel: 0.05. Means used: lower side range 133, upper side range 211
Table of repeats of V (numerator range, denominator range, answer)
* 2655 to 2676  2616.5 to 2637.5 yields 1.80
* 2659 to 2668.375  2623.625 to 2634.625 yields 1.95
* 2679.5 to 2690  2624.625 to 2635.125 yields 2.20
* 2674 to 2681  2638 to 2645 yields 1.52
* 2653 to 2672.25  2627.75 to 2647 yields 1.46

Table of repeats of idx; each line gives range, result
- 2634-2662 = 190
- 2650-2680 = 221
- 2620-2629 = 115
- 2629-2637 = 134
